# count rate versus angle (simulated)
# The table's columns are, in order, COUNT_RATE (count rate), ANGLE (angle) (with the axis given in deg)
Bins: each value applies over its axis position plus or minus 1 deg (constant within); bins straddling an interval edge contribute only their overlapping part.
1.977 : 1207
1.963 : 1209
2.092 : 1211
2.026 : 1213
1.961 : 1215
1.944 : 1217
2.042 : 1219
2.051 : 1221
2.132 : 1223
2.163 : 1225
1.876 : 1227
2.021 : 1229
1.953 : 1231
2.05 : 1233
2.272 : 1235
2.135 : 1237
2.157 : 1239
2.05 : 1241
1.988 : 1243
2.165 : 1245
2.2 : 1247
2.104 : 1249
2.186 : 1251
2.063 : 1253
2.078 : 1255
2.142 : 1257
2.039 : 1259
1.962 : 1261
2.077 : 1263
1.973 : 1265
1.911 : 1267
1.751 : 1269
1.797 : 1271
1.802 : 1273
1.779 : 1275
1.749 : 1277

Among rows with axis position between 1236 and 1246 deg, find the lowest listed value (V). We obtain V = 1.988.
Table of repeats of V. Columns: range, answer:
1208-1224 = 1.944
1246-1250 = 2.104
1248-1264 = 1.962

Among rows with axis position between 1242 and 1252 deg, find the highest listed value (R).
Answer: 2.2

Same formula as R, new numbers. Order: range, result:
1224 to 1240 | 2.272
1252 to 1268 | 2.142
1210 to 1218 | 2.092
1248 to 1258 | 2.186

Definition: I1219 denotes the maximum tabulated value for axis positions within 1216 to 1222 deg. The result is 2.051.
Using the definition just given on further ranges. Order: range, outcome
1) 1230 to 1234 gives 2.05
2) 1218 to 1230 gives 2.163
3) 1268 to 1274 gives 1.802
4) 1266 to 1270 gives 1.911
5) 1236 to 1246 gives 2.165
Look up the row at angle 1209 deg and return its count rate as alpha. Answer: 1.963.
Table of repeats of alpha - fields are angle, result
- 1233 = 2.05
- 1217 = 1.944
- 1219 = 2.042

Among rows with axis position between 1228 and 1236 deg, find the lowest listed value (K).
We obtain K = 1.953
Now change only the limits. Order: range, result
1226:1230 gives 1.876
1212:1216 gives 1.961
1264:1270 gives 1.751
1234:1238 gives 2.135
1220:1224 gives 2.051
